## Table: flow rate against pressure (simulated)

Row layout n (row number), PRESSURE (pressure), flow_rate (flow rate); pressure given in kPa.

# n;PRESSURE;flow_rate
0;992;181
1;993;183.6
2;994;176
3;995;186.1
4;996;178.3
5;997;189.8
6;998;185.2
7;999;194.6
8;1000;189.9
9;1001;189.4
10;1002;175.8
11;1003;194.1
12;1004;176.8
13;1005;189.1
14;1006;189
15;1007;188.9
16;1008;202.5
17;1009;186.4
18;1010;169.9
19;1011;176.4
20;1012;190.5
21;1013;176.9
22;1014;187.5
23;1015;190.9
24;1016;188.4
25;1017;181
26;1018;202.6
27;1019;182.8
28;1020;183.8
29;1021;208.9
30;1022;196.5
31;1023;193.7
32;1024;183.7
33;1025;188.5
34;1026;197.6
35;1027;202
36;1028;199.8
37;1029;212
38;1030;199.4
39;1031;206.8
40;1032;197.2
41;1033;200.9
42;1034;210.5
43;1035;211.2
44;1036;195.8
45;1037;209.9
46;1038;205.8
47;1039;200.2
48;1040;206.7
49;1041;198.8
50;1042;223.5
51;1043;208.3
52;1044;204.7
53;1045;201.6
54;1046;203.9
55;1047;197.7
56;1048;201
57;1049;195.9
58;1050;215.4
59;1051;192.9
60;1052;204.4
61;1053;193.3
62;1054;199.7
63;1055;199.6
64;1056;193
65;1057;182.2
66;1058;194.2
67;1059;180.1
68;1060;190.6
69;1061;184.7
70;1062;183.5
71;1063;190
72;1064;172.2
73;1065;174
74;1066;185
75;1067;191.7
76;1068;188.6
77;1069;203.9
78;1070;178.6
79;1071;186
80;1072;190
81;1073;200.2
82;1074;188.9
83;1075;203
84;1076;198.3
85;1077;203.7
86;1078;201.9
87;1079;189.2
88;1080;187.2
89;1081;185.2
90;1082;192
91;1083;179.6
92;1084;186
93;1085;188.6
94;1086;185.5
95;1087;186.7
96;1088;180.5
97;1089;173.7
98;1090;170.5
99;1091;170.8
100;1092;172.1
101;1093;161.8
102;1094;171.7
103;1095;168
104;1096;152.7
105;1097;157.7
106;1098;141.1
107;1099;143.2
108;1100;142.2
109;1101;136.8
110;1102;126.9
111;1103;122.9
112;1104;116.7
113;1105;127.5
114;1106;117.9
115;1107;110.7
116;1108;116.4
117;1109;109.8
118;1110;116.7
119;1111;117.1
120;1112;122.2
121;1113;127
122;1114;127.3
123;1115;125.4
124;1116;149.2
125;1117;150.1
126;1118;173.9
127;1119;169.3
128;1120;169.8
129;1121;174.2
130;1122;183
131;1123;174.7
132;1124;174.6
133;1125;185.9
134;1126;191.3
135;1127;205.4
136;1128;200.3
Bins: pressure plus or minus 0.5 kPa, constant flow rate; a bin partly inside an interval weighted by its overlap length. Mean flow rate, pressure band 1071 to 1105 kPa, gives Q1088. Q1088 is 172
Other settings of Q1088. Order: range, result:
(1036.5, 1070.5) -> 196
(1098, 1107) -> 129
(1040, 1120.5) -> 173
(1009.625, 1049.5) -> 197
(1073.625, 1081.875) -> 195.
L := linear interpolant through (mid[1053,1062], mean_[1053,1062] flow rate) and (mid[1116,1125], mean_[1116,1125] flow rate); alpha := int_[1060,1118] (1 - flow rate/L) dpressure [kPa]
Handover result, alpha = 5.5 kPa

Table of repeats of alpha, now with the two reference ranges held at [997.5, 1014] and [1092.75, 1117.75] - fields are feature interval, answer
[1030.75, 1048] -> -3.71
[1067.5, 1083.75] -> -4.60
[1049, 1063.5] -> -3.02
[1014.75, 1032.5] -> -1.88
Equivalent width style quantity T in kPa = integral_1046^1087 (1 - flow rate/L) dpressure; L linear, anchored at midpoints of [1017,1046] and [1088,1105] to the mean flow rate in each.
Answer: -4.1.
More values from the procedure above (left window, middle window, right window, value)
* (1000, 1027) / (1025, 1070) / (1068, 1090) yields -2.1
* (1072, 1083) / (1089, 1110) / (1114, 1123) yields 4.1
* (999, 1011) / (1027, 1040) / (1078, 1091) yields -1.3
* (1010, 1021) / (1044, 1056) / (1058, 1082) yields -0.8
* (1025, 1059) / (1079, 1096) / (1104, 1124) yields -1.6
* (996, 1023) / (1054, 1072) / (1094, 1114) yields -3.7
